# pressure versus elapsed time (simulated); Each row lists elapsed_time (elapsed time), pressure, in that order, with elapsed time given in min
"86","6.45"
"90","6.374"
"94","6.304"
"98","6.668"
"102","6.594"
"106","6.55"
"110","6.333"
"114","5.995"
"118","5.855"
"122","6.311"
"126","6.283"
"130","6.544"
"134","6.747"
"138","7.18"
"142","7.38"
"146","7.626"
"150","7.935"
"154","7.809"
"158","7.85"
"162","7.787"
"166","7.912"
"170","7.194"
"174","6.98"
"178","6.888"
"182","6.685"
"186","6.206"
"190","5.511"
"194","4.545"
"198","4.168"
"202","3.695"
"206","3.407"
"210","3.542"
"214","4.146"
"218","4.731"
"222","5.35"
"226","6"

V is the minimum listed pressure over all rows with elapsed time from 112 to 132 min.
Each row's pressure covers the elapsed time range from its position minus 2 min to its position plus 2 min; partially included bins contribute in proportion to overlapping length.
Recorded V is 5.855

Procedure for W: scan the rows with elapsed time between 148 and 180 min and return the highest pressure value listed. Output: 7.935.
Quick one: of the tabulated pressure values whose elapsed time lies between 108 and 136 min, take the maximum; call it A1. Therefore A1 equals 6.747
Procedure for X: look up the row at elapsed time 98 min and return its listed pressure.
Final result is 6.668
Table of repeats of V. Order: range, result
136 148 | 7.18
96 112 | 6.333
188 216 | 3.407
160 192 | 5.511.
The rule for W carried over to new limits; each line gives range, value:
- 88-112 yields 6.668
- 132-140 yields 7.18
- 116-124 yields 6.311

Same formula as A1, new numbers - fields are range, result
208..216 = 4.146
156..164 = 7.85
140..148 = 7.626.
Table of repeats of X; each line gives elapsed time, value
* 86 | 6.45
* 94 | 6.304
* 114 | 5.995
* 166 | 7.912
